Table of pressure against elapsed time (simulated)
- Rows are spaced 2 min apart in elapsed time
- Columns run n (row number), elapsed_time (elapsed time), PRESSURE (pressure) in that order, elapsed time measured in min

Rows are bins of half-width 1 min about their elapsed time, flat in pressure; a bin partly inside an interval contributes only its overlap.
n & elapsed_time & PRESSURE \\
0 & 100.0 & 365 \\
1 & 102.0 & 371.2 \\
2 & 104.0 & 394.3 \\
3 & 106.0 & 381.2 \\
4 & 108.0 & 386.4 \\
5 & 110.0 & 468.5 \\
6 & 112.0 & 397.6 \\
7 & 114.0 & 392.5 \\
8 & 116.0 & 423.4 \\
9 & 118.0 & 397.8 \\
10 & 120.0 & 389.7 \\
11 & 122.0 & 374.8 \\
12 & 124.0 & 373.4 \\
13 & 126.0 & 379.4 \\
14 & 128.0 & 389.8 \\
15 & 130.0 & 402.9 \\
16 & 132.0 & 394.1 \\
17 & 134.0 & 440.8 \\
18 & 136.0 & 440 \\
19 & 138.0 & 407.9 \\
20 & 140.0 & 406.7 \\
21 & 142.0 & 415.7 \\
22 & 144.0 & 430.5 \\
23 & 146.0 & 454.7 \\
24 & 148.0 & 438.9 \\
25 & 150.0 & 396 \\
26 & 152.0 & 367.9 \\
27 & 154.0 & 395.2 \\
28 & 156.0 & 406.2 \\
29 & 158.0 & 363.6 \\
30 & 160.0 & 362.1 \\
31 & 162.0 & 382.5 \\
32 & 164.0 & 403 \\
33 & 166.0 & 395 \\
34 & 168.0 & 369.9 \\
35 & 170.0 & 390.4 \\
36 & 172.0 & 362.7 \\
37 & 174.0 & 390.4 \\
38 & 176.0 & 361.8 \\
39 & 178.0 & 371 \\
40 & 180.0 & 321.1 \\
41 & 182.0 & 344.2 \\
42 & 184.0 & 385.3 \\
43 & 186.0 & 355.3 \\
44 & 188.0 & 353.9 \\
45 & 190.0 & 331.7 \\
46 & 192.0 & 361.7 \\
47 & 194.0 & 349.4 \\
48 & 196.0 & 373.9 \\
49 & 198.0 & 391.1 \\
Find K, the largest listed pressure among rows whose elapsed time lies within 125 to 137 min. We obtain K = 440.8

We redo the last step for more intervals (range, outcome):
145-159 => 454.7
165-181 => 395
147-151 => 438.9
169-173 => 390.4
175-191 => 385.3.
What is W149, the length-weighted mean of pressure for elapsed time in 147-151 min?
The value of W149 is 417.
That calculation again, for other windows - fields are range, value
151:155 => 382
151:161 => 379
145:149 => 447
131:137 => 425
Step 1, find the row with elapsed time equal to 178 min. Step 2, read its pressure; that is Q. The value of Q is 371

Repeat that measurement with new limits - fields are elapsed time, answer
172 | 362.7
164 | 403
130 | 402.9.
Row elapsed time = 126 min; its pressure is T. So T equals 379.4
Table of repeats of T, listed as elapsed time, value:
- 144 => 430.5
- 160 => 362.1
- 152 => 367.9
